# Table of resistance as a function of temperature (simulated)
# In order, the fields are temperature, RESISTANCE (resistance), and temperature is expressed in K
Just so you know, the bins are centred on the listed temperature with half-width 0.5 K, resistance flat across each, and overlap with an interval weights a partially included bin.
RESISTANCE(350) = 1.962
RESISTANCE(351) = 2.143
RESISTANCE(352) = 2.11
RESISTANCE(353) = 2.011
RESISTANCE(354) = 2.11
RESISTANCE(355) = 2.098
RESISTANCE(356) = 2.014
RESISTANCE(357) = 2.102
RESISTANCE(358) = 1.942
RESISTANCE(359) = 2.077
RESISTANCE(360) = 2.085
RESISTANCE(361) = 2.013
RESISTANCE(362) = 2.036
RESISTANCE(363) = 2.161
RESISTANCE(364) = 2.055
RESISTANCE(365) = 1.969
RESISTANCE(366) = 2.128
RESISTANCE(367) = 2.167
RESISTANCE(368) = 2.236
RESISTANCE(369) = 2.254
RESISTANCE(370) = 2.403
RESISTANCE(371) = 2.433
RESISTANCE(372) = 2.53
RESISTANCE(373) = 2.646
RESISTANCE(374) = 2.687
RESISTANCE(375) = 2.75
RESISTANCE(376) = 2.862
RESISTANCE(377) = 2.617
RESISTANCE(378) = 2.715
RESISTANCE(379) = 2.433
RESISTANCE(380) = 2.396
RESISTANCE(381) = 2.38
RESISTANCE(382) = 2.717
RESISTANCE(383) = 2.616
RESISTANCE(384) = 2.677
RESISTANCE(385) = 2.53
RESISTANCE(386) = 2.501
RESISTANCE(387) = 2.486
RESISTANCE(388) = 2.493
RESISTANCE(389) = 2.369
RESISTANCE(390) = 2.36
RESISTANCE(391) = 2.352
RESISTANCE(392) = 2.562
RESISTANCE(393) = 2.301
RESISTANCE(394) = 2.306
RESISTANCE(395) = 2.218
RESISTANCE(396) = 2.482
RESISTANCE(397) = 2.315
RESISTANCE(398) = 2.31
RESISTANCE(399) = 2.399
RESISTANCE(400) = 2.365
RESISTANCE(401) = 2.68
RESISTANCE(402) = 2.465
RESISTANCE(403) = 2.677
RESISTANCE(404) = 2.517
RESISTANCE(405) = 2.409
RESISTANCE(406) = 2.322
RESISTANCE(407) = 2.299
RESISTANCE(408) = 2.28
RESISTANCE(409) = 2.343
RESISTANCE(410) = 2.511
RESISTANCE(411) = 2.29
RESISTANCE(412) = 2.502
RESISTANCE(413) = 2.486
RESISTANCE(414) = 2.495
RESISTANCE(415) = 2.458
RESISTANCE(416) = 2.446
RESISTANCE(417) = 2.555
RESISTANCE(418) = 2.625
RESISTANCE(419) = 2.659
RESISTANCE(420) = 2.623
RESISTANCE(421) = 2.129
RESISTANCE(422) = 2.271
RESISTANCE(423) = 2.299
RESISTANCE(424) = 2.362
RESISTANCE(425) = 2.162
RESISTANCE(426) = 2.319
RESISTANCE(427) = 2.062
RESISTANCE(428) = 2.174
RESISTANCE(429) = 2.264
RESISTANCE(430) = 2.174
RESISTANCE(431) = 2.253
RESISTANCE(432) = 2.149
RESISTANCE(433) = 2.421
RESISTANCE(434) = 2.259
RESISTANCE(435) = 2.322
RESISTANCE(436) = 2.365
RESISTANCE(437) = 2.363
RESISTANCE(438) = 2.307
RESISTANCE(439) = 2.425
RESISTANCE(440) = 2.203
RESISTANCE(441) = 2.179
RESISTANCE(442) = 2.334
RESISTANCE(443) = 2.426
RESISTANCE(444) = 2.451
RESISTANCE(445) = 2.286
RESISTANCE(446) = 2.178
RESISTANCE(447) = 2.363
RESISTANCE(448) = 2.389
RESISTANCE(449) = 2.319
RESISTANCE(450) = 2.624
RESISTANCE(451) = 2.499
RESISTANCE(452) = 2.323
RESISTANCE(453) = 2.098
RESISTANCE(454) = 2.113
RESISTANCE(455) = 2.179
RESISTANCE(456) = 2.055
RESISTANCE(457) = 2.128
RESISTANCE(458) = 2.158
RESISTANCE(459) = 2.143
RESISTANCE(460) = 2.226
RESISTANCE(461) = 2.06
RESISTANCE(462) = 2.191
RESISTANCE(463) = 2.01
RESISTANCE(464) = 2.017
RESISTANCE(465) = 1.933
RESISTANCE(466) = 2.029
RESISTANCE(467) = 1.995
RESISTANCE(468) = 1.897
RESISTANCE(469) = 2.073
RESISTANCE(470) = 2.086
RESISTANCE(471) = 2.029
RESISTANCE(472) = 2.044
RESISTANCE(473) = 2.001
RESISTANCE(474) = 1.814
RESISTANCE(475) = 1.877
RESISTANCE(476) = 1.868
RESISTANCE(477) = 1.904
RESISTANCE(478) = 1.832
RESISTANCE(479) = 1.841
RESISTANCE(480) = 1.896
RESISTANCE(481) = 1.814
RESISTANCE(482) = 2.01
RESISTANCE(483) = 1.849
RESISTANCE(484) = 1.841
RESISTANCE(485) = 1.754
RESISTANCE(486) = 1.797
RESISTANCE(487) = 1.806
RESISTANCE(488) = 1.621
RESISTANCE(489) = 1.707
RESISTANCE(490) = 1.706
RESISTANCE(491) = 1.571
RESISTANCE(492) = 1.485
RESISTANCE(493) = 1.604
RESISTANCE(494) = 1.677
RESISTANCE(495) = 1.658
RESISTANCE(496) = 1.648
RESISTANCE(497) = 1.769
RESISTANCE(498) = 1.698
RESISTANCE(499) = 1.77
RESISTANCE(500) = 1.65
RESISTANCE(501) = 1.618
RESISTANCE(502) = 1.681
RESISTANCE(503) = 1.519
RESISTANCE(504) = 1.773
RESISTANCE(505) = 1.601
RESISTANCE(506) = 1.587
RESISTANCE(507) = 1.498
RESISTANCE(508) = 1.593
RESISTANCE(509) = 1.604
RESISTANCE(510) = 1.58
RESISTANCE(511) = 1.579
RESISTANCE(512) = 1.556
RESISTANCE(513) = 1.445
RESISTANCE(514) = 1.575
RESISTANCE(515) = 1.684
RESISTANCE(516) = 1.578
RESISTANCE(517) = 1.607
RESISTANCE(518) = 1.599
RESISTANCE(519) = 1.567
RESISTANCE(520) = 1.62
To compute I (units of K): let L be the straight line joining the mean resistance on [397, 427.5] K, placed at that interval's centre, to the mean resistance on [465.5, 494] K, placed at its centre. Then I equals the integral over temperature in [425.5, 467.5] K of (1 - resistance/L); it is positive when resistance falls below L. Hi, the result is -2.20 K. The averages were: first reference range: 2.41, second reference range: 1.85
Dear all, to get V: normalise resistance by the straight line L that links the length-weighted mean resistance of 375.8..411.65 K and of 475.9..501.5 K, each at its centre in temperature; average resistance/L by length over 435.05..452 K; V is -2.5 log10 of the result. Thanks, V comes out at -0.13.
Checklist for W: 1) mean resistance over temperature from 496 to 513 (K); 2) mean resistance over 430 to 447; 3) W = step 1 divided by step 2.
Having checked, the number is 0.70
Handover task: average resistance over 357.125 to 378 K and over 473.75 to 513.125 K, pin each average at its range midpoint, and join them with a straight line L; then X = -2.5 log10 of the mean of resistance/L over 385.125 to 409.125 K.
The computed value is -0.12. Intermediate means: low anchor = 2.31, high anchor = 1.7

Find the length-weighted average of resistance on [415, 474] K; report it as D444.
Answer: 2.24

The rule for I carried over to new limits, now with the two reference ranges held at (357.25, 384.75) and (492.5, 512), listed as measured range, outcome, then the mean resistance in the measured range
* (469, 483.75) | -1.2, 1.92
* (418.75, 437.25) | -2.2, 2.29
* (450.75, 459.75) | -1.3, 2.18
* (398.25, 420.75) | -3.3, 2.47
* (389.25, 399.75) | -0.6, 2.36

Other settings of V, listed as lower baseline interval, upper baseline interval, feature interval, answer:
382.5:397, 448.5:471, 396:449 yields -0.030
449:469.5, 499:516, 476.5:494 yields 0.053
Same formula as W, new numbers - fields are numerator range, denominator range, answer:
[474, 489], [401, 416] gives 0.75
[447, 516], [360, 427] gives 0.78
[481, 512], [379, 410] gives 0.69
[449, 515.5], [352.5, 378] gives 0.82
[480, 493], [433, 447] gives 0.75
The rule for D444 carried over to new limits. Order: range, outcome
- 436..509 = 1.97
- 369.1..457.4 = 2.4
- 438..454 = 2.33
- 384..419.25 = 2.44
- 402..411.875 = 2.41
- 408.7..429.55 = 2.38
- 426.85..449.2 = 2.29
